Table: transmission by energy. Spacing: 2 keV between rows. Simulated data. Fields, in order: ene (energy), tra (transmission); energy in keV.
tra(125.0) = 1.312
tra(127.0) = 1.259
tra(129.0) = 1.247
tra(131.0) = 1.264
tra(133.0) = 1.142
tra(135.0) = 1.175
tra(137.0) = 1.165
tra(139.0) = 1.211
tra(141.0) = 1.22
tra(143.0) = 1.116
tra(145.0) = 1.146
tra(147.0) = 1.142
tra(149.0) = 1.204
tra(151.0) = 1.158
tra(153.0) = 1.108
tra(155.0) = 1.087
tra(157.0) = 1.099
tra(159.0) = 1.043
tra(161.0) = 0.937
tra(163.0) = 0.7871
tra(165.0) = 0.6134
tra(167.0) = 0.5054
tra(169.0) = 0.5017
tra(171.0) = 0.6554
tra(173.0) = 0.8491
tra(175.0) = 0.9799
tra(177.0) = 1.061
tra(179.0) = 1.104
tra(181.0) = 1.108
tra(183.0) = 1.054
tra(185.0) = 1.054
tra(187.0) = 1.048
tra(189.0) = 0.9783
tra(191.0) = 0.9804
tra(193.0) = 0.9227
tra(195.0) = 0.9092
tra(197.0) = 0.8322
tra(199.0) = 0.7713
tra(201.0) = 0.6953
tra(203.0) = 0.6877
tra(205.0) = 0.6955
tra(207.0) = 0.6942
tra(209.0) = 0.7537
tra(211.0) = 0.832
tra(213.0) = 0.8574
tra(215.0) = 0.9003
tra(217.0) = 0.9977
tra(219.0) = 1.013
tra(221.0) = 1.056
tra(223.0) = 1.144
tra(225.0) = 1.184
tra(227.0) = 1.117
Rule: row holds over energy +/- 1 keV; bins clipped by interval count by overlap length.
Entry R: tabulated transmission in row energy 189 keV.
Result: 0.9783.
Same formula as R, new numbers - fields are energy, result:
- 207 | 0.6942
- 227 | 1.117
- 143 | 1.116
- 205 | 0.6955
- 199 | 0.7713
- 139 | 1.211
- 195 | 0.9092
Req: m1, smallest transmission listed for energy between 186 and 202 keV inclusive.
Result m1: 0.6953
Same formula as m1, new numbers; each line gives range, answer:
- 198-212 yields 0.6877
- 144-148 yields 1.142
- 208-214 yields 0.7537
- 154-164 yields 0.7871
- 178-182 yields 1.104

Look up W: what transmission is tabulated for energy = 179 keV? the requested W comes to 1.104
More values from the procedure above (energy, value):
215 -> 0.9003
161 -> 0.937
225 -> 1.184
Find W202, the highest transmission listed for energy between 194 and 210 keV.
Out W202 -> 0.9092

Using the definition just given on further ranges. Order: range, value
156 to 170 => 1.099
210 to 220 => 1.013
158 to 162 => 1.043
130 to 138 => 1.264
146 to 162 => 1.204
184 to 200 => 1.054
